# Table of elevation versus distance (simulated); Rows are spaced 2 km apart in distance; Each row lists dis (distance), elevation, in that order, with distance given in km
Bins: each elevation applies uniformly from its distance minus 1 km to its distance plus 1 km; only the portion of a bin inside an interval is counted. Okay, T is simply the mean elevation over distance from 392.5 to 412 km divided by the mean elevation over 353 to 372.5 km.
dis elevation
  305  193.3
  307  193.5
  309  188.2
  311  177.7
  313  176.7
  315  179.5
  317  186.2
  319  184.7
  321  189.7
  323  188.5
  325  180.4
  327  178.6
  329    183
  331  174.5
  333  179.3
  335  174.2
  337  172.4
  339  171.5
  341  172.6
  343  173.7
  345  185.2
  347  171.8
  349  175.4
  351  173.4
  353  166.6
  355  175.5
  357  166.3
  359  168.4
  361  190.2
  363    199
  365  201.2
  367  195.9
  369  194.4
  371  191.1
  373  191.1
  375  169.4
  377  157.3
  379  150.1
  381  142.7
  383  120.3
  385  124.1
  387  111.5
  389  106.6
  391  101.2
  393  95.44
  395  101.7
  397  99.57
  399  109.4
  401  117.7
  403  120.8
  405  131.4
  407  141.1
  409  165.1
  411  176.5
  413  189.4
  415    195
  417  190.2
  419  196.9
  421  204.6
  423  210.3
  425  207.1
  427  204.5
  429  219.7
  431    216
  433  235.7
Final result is 0.7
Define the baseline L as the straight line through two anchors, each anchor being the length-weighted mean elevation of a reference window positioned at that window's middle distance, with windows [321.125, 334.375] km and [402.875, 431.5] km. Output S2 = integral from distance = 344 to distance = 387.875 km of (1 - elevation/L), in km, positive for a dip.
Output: 3.3 km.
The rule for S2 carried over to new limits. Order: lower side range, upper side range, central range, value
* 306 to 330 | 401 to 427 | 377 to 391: 4.1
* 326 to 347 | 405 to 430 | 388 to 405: 7.1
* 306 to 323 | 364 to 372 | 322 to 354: 2.2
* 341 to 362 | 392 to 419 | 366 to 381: -1.3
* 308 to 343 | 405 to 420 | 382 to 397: 5.8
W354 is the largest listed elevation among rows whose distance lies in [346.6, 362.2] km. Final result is 190.2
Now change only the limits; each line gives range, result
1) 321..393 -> 201.2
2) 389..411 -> 176.5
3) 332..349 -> 185.2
